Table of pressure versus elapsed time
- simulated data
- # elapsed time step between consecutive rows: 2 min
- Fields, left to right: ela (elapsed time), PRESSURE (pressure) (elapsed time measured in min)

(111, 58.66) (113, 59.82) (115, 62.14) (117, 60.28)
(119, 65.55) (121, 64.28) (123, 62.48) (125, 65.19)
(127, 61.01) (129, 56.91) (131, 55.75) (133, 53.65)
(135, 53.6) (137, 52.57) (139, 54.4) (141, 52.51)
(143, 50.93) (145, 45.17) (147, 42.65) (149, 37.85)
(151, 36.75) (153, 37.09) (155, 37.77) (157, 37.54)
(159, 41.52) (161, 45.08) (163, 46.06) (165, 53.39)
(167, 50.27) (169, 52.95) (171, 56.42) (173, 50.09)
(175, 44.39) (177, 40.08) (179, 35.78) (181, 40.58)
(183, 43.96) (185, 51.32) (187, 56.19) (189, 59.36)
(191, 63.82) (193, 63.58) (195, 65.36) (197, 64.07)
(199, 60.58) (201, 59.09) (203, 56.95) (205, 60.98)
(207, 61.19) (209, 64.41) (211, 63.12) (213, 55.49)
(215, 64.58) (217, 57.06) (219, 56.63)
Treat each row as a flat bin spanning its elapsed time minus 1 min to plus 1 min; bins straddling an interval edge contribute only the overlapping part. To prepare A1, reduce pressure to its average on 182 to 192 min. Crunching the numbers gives 54.9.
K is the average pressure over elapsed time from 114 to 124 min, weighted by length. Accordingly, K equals 62.9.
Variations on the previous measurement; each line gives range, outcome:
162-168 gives 49.9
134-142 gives 53.3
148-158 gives 37.4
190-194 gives 63.7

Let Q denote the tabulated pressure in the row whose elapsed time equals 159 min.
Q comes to 41.52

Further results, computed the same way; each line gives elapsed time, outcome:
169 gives 52.95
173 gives 50.09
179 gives 35.78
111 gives 58.66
